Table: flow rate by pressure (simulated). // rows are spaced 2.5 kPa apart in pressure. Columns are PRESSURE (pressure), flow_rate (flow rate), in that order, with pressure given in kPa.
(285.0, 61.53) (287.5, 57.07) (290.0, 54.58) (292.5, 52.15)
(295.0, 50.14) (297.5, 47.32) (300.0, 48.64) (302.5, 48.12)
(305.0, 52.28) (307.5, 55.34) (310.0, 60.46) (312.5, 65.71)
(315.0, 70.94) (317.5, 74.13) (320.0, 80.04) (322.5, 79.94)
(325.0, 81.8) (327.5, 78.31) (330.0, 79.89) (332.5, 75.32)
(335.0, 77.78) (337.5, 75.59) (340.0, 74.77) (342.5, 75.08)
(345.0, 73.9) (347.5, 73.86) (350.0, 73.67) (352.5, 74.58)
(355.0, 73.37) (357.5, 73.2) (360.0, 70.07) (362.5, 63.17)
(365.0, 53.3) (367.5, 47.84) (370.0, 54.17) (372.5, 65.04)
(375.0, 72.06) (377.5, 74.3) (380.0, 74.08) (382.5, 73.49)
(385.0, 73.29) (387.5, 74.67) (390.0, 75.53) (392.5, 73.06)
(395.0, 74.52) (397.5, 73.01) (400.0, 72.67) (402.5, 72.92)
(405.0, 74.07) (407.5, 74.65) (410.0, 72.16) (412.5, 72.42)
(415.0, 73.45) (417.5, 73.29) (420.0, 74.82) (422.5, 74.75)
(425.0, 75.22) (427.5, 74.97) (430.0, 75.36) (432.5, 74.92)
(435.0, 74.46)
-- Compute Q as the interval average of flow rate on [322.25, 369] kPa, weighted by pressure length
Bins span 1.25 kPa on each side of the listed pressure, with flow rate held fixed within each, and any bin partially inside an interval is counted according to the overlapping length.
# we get 72.1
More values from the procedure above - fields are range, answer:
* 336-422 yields 71.2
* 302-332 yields 69.6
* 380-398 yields 74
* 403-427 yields 73.9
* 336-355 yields 74.5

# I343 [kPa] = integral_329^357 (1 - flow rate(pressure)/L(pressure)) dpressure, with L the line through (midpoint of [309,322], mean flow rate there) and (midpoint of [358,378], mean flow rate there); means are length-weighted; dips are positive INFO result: -3.64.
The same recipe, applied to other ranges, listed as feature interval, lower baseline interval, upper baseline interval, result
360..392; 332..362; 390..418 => 2.9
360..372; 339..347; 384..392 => 2.8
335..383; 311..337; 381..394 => 3.6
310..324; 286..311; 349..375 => -4.2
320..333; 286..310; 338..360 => -3.0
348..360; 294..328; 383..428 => -0.9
